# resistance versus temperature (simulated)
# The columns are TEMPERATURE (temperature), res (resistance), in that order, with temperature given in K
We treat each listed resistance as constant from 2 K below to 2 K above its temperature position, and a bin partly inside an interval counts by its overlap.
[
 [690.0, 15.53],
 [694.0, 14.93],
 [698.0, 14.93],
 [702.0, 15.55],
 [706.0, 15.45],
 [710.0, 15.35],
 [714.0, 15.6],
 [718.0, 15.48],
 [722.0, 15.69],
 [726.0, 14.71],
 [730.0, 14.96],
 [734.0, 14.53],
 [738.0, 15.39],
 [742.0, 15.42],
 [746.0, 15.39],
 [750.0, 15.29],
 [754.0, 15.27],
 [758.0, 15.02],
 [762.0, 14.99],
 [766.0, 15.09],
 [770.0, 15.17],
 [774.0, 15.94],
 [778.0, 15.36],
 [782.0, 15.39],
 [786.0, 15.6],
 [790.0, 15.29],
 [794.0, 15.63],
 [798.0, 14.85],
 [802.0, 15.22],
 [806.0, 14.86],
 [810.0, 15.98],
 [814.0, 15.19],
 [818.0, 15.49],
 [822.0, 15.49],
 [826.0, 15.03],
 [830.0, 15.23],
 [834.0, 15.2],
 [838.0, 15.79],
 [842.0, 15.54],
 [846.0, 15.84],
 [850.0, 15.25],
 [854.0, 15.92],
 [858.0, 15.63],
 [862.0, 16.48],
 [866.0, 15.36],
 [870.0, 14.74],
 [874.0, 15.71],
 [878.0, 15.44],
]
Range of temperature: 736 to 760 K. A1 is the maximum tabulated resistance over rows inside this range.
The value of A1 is 15.42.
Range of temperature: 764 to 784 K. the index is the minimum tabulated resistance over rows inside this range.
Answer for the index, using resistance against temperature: 15.09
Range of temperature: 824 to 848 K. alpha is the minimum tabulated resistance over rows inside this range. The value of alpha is 15.03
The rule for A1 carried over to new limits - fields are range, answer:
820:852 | 15.84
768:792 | 15.94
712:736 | 15.69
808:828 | 15.98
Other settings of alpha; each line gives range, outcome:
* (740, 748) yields 15.39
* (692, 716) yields 14.93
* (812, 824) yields 15.19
